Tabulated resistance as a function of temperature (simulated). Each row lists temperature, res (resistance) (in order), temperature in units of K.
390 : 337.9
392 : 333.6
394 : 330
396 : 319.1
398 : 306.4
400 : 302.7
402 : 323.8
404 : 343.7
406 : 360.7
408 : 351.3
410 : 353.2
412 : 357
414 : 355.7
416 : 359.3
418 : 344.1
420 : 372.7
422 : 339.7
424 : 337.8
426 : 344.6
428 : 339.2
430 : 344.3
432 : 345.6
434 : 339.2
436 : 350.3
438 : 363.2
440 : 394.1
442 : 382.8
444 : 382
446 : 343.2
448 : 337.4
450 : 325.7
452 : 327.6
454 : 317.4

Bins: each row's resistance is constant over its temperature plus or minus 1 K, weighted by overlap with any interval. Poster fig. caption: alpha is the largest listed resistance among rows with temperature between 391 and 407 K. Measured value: 360.7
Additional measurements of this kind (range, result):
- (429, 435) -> 345.6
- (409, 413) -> 357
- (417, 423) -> 372.7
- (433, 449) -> 394.1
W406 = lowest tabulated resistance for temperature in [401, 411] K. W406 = 323.8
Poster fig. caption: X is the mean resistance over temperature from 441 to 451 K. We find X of 354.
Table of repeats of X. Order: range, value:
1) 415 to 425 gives 351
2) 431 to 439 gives 350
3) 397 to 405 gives 319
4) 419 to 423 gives 356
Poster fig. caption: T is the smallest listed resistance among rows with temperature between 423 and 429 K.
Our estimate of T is 337.8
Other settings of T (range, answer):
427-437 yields 339.2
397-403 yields 302.7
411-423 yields 339.7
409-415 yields 353.2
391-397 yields 319.1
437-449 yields 337.4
